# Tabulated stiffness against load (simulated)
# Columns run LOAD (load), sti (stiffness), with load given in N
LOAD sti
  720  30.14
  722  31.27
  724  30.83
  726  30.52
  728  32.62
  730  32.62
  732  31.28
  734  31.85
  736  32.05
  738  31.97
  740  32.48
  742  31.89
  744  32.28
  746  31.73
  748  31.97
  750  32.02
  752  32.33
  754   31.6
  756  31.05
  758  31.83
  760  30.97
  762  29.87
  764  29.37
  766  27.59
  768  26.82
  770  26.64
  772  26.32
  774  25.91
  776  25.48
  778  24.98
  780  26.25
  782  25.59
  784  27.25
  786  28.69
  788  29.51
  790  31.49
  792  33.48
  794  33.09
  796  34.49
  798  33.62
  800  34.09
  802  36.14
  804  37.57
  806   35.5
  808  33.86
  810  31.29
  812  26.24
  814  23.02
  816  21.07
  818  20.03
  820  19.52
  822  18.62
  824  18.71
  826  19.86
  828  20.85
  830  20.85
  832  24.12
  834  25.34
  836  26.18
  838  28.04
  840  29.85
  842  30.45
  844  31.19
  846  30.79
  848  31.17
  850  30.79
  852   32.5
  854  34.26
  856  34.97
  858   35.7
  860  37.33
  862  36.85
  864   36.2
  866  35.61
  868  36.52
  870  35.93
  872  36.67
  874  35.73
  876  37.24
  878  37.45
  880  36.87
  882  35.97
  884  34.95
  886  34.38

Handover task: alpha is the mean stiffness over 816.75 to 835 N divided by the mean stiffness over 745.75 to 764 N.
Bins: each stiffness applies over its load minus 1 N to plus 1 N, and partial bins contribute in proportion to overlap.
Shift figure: 0.67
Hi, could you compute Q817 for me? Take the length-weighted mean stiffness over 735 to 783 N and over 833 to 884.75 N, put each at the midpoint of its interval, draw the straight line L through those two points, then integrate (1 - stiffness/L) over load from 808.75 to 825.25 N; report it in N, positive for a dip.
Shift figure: 4.88 N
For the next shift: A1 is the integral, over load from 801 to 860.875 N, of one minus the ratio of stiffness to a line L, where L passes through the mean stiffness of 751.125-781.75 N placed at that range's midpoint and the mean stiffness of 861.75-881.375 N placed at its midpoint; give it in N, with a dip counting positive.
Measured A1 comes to 9.3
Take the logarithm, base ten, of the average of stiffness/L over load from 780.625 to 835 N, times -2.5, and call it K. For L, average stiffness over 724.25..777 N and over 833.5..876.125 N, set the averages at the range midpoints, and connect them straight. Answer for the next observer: 0.16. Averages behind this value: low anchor 30.4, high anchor 33.2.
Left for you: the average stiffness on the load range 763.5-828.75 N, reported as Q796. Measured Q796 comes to 27.7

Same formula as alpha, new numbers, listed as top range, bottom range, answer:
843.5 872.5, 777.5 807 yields 1.09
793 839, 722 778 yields 0.89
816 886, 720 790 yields 1.02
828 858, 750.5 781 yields 1.03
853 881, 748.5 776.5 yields 1.24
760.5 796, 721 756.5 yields 0.89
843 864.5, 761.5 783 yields 1.26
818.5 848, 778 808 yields 0.78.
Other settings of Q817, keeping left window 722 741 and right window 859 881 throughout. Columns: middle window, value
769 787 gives 3.8 N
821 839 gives 6.5 N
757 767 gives 0.9 N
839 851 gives 1.7 N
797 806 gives -0.3 N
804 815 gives 1.2 N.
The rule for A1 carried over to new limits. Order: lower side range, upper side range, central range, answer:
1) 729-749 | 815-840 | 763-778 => 0.9 N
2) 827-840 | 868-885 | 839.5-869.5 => -3.3 N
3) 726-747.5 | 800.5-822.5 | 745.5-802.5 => -0.1 N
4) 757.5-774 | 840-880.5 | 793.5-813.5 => -1.6 N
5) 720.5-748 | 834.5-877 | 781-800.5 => 0.9 N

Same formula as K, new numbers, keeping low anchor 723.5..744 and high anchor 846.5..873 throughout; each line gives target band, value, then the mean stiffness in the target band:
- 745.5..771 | 0.075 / 30.3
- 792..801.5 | -0.017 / 33.9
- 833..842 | 0.234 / 27.7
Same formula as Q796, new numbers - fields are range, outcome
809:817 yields 25.4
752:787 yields 28.1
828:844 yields 26.4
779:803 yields 31.1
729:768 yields 31.3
